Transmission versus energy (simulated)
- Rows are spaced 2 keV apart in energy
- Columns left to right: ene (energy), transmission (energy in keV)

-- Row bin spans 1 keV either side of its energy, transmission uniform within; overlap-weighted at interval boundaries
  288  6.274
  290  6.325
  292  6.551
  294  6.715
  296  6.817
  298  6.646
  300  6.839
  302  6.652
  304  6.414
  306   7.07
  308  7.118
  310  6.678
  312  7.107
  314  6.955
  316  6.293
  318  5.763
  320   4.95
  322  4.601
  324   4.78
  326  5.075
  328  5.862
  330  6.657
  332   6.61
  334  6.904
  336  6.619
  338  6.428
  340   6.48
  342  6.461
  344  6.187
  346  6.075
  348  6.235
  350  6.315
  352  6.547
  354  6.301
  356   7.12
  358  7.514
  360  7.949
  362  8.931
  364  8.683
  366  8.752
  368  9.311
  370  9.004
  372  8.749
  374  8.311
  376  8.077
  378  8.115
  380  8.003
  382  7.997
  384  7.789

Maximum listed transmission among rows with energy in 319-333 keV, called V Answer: 6.657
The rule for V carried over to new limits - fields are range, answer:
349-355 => 6.547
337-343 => 6.48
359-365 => 8.931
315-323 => 6.293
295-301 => 6.839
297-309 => 7.118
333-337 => 6.904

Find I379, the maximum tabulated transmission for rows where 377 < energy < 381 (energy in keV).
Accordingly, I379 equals 8.115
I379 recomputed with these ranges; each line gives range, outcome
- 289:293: 6.551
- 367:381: 9.311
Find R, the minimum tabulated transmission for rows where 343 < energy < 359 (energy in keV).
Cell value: 6.075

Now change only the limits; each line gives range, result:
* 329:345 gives 6.187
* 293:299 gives 6.646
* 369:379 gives 8.077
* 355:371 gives 7.12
